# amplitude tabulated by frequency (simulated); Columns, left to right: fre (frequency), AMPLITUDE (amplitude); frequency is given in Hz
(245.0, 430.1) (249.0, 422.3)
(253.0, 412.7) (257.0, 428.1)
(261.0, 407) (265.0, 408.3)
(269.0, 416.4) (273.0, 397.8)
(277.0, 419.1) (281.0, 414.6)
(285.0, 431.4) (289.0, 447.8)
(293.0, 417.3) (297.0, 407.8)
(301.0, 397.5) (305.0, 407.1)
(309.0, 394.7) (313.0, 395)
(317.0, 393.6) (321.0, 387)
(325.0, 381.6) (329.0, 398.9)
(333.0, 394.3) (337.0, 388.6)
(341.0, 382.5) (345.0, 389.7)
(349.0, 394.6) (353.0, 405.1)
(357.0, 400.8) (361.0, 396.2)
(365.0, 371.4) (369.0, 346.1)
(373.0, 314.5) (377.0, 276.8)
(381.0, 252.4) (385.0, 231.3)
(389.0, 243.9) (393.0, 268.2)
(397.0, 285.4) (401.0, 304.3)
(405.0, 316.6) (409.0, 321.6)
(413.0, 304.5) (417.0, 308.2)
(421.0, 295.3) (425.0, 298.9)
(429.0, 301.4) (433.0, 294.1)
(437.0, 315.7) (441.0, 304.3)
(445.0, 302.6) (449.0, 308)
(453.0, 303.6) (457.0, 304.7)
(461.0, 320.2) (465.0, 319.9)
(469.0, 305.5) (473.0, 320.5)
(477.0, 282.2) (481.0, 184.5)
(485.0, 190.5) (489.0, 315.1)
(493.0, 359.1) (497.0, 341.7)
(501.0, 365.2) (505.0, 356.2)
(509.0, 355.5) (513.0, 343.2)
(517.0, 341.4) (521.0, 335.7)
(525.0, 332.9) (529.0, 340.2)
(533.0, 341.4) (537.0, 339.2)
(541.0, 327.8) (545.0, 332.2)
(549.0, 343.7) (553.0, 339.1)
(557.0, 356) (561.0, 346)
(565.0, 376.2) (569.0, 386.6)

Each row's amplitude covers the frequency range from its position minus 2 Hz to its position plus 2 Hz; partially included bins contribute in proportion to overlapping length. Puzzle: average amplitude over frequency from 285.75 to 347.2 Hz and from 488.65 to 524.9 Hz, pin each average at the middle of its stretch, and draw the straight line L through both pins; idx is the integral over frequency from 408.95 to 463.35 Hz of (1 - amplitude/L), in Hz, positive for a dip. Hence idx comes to 9.0 Hz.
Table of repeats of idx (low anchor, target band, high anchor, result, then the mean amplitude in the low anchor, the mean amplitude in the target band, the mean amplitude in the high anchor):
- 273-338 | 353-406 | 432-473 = 6.8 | 405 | 312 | 309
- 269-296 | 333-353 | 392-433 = -1.4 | 420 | 391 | 301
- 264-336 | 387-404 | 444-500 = 3.3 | 406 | 278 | 298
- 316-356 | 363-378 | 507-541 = 2.0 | 392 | 331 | 340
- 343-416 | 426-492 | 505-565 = 7.9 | 323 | 293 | 343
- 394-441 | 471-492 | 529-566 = 3.9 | 303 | 263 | 344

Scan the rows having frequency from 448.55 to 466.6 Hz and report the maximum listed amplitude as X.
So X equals 320.2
